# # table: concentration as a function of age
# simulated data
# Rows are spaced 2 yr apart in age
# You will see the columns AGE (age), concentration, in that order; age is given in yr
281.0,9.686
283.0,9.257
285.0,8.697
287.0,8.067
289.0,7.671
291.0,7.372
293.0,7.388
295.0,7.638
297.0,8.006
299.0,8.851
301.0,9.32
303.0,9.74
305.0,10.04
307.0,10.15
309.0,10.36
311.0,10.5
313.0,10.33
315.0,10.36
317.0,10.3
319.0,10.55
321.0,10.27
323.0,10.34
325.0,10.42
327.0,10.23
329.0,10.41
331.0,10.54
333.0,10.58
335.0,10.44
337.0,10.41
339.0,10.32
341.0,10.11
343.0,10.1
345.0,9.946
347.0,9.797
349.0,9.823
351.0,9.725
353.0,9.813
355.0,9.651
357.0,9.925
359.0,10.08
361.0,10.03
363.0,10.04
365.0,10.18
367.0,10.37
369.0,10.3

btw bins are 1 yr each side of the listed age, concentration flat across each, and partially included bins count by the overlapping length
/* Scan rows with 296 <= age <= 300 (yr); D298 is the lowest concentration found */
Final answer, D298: 8.006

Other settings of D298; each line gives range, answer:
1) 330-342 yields 10.11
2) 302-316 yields 9.74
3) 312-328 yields 10.23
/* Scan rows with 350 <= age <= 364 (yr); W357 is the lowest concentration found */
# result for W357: 9.651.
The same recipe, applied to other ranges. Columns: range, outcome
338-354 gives 9.725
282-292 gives 7.372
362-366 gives 10.04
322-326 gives 10.34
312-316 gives 10.33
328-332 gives 10.41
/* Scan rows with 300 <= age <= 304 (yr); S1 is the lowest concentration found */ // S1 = 9.32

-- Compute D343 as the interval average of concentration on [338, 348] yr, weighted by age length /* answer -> 10.1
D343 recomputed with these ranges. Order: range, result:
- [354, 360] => 9.89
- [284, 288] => 8.38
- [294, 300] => 8.16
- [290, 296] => 7.47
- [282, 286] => 8.98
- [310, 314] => 10.4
